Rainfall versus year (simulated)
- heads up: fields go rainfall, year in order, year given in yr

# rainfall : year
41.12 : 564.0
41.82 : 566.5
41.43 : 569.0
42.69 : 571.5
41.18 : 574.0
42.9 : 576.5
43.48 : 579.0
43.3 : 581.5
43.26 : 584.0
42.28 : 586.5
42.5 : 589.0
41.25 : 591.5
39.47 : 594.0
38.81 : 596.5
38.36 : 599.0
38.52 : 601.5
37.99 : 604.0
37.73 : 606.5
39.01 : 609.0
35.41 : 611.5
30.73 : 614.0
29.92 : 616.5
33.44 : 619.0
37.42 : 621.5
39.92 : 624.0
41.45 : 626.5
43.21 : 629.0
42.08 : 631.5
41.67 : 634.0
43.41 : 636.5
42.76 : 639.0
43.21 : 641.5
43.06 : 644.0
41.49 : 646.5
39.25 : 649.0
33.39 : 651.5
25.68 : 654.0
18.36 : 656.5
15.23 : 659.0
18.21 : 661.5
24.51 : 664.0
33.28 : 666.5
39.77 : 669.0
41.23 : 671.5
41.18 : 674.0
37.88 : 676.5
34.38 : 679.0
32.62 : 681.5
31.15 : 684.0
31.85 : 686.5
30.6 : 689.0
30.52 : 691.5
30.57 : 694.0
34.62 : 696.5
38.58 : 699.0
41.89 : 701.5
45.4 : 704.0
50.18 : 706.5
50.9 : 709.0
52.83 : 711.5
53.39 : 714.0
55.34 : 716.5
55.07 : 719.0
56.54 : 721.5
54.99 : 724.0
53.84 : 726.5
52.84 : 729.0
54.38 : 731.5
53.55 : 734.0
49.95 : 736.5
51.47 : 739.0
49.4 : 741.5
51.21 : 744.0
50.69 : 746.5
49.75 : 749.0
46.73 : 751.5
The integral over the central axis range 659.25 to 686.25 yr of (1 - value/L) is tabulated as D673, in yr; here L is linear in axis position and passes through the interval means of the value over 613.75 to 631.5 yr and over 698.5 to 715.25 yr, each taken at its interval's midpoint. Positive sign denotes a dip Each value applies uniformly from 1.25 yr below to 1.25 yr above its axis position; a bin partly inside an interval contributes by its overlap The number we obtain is 6.8 yr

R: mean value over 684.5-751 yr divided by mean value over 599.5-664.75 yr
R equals 1.3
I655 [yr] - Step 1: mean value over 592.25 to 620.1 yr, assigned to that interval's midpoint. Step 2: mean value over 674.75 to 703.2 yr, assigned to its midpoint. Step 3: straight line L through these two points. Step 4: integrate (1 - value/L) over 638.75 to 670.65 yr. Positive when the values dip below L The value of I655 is 3.0 yr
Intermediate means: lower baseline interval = 36.4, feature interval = 32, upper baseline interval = 34.4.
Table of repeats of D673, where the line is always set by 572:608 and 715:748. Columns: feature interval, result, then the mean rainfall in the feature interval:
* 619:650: 2.4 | 41.3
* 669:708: 9.7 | 37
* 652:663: 6.2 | 20.4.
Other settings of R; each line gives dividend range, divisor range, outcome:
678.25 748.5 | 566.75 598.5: 1.10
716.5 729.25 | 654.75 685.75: 1.79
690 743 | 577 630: 1.24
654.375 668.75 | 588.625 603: 0.59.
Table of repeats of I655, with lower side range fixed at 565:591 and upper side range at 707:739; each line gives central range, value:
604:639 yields 5.7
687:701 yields 4.9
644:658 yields 4.5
